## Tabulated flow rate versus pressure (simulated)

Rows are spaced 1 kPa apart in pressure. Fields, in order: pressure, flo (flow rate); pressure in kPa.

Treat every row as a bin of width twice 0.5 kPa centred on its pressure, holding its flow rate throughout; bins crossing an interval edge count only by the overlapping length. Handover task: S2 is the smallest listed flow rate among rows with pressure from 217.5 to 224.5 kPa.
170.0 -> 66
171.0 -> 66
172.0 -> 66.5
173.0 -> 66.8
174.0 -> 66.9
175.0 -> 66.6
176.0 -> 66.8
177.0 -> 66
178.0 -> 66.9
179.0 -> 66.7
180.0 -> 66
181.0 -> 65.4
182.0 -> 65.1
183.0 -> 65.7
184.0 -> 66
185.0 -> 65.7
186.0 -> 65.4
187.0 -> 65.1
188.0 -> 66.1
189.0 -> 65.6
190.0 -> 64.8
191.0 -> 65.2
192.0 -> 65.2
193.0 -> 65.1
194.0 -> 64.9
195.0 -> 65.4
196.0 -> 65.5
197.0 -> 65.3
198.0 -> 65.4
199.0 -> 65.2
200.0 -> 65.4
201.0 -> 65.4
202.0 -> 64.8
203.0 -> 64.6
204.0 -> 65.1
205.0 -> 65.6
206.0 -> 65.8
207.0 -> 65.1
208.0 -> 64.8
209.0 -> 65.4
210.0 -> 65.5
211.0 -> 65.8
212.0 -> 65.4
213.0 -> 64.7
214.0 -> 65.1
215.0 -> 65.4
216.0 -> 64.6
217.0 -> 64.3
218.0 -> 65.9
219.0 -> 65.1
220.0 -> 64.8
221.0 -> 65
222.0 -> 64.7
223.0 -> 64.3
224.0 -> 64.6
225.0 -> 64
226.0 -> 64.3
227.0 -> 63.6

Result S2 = 64.3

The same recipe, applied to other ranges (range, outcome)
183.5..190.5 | 64.8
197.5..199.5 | 65.2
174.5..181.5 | 65.4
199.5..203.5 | 64.6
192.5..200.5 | 64.9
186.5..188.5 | 65.1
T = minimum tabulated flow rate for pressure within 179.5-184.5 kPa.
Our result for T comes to 65.1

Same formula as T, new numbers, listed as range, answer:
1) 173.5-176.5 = 66.6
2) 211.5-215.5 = 64.7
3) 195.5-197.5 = 65.3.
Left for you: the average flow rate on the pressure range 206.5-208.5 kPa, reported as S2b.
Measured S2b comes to 64.9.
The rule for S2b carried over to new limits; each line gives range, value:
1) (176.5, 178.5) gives 66.5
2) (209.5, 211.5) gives 65.7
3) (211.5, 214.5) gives 65.1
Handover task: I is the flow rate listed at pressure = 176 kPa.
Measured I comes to 66.8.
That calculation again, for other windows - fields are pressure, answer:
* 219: 65.1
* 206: 65.8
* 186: 65.4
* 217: 64.3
